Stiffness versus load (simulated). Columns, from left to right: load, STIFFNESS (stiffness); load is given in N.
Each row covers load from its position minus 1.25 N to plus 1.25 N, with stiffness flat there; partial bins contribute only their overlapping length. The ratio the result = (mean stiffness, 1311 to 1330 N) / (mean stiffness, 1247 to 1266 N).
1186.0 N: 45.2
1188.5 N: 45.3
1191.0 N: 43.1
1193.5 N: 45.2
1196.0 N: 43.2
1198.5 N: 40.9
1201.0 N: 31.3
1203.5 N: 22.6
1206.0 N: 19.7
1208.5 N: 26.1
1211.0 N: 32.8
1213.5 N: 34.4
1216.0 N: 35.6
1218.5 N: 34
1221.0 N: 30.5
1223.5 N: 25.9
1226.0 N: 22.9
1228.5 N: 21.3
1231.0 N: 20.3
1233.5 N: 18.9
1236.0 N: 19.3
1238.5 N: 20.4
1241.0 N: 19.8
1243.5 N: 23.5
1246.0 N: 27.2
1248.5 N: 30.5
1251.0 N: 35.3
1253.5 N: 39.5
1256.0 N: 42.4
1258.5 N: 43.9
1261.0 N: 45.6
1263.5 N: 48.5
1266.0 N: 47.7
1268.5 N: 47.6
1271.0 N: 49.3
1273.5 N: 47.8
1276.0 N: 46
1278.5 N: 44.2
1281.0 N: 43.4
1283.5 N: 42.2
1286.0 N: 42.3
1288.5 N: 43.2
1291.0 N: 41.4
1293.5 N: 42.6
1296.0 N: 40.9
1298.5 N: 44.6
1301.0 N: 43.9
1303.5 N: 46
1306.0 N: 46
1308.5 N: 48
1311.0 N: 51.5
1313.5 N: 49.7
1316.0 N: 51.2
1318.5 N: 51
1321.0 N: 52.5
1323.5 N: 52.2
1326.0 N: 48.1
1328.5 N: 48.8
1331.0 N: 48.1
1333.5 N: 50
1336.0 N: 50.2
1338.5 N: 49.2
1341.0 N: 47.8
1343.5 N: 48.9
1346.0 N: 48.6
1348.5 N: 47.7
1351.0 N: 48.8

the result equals 1.2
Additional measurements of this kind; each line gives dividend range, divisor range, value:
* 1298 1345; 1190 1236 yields 1.62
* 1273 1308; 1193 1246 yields 1.58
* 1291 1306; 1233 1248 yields 1.97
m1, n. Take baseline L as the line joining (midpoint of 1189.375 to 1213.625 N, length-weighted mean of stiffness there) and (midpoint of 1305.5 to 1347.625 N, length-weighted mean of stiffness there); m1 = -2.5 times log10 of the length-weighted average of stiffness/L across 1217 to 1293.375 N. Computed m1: 0.16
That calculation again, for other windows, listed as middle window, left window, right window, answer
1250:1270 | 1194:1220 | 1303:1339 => -0.09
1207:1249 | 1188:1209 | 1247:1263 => 0.40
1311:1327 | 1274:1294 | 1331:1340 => -0.07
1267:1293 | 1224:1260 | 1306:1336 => -0.17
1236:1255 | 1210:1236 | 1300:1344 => 0.17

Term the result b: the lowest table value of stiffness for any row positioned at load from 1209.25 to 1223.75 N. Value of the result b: 25.9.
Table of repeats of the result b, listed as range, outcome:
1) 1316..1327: 48.1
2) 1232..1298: 18.9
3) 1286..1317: 40.9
